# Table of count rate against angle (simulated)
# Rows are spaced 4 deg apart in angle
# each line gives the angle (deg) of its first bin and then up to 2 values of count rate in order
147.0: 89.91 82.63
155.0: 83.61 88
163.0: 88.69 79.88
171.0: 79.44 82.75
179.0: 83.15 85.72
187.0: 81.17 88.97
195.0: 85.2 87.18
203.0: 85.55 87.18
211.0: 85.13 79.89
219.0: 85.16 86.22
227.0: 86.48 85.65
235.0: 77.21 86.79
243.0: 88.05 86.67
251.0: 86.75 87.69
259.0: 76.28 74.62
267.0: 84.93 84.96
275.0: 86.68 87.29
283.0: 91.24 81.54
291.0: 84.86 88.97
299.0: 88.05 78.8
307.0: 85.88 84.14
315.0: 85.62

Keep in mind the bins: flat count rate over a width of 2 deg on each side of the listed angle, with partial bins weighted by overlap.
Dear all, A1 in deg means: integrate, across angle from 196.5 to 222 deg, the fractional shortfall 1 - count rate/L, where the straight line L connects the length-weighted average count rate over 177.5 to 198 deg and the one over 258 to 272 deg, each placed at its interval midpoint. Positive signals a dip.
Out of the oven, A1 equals -0.43 deg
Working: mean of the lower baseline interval 85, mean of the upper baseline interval 80.1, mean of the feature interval 85.1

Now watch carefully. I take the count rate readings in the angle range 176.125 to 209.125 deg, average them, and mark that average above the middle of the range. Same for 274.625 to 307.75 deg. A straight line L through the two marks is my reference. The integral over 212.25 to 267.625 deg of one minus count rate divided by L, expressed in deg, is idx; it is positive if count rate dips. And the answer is 1.2 deg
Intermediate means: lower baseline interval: 85.4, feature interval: 83.7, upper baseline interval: 85.9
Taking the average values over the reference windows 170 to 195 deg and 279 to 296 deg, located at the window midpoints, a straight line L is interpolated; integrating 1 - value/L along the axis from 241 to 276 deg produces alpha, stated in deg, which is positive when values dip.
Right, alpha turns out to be 0.7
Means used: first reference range 83.8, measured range 84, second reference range 86.6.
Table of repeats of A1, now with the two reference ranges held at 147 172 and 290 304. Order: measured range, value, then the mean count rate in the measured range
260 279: 0.5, 82.9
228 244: 0.1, 84.3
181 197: -0.1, 85.3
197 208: -0.2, 86.6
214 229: 0.0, 84.7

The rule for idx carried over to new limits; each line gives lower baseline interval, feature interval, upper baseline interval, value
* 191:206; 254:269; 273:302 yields 1.1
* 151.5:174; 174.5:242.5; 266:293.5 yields -0.1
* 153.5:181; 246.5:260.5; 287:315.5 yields 0.0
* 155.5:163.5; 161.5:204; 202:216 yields 0.9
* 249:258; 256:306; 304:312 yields 0.6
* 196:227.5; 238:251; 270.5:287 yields -0.1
